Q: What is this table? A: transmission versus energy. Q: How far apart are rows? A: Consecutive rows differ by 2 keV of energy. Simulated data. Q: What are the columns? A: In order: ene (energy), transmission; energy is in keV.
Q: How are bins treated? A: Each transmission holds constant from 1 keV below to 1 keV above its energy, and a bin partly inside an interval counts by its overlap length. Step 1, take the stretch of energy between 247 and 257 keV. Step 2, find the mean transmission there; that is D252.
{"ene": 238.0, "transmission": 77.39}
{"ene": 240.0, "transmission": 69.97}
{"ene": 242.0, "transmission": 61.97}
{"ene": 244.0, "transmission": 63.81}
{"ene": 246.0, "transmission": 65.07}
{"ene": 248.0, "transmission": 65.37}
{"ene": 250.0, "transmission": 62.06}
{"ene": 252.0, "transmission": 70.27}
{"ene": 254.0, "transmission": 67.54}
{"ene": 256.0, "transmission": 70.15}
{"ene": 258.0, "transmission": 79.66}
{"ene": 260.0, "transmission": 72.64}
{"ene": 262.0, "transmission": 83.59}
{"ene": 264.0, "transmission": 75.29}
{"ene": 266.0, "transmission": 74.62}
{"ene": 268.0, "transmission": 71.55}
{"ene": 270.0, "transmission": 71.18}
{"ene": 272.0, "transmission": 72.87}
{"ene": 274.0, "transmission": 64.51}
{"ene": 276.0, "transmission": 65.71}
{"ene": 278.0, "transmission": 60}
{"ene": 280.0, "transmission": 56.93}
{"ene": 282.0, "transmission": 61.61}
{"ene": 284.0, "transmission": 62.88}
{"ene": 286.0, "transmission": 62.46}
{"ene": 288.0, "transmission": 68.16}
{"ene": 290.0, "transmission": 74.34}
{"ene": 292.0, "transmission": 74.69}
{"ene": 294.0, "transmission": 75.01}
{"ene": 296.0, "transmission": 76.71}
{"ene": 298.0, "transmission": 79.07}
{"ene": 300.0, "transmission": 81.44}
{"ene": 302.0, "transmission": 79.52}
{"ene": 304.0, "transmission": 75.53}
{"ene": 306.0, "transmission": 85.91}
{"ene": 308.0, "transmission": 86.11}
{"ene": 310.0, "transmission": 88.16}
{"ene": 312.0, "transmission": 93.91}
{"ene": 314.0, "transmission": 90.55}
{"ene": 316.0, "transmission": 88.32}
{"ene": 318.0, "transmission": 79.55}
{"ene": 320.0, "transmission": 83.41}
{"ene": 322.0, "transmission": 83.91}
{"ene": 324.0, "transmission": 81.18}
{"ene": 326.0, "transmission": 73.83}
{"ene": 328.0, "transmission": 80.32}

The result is 67.1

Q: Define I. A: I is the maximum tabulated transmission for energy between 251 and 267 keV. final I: 83.59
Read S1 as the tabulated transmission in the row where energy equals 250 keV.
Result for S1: 62.06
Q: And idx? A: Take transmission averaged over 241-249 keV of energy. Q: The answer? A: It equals 64.1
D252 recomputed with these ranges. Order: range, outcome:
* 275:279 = 62.9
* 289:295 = 74.7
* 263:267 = 75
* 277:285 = 60.4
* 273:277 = 65.1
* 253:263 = 74.7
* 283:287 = 62.7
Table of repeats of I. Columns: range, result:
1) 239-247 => 69.97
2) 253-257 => 70.15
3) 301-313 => 93.91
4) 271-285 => 72.87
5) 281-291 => 74.34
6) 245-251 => 65.37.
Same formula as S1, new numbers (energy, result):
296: 76.71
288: 68.16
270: 71.18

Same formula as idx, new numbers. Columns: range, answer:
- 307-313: 89.4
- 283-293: 68.5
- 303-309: 82.5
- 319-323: 83.7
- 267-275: 70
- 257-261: 76.2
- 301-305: 77.5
